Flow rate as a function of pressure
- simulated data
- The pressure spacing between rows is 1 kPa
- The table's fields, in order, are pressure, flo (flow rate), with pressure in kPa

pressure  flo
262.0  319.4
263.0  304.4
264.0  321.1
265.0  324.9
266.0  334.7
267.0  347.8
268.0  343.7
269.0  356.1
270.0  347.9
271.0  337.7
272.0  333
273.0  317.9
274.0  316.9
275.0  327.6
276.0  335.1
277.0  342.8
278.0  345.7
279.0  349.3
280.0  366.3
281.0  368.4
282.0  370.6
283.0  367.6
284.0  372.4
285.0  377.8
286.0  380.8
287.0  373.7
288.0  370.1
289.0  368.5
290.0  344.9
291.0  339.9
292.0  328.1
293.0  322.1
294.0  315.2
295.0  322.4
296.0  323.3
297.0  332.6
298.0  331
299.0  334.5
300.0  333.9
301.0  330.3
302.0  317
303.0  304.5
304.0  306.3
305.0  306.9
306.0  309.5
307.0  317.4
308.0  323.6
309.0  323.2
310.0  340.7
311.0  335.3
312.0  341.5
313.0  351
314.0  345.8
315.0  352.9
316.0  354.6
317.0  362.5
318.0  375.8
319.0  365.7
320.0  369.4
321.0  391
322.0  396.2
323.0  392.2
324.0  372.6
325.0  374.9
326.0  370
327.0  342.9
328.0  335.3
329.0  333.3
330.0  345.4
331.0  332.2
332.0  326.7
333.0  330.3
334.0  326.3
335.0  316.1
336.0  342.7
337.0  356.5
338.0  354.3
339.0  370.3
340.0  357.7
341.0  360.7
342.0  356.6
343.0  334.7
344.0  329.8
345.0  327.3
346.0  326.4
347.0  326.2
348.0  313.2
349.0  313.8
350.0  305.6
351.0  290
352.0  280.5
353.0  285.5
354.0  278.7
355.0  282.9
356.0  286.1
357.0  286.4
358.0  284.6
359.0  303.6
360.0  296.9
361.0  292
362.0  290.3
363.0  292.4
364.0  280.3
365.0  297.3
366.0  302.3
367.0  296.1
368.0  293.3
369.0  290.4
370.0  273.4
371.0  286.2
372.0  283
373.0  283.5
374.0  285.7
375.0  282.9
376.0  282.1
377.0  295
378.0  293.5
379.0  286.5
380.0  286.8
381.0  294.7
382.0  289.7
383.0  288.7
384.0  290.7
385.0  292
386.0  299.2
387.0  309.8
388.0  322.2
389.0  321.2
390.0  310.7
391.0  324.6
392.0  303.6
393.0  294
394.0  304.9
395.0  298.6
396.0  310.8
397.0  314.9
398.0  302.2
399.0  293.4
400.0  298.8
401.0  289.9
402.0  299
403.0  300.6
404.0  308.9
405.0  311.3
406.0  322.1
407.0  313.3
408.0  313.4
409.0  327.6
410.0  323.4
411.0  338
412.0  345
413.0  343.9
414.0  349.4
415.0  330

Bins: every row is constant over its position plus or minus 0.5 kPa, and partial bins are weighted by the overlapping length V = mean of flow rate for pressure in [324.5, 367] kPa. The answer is 320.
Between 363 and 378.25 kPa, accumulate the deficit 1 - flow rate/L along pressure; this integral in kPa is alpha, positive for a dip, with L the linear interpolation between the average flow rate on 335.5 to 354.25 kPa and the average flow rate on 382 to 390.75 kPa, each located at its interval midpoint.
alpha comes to 1.20 kPa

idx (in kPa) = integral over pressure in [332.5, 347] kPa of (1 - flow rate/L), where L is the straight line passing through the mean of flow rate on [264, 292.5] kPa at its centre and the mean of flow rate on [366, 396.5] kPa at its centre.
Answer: -1.11 kPa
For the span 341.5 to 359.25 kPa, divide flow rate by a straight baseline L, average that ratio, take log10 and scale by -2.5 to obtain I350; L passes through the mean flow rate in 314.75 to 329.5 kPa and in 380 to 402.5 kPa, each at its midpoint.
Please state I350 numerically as 0.11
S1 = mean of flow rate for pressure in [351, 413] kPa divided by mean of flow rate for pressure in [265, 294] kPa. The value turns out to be 0.9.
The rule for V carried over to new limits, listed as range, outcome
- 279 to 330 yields 348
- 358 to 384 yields 290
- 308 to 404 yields 318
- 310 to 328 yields 363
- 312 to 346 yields 353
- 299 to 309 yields 318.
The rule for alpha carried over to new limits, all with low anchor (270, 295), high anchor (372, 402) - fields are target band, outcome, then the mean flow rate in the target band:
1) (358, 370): 0.6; 293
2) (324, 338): -0.8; 343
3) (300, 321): -0.2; 338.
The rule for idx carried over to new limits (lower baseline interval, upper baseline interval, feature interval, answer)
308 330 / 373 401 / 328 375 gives 2.67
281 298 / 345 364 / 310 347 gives -3.82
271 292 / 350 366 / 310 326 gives -2.11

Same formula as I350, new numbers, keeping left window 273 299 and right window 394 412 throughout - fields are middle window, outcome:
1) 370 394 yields 0.08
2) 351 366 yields 0.13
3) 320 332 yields -0.08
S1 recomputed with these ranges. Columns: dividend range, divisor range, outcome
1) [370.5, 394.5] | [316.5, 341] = 0.83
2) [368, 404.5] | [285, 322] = 0.87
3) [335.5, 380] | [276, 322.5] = 0.88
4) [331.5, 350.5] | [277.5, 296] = 0.95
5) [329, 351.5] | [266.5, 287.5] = 0.95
